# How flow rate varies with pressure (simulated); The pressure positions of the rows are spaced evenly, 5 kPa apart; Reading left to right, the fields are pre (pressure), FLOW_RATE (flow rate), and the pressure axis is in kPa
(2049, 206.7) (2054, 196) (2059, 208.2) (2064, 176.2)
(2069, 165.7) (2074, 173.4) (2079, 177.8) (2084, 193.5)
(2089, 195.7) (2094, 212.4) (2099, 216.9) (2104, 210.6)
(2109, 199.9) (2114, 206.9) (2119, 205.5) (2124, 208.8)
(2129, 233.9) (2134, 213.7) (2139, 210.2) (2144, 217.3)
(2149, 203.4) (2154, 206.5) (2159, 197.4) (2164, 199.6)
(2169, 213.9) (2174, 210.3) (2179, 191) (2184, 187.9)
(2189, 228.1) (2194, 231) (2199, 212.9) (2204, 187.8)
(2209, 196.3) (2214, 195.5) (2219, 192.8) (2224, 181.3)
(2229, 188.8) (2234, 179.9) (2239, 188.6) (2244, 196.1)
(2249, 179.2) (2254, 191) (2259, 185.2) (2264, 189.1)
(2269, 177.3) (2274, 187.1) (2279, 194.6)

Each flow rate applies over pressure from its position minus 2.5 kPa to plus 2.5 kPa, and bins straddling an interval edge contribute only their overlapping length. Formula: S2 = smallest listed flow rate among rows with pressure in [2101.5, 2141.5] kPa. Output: 199.9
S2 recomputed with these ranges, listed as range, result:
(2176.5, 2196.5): 187.9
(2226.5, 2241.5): 179.9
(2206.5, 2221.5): 192.8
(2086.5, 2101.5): 195.7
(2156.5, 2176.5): 197.4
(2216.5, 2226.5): 181.3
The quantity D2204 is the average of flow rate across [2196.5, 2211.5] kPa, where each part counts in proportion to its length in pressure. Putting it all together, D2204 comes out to 199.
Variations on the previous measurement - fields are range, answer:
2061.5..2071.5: 171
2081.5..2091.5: 195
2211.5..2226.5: 190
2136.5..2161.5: 207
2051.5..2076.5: 184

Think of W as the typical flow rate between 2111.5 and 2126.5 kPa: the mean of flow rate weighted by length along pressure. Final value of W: 207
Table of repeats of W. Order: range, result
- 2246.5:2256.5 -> 185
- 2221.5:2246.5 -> 187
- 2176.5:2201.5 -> 210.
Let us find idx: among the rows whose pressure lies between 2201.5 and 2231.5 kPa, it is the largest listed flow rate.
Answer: 196.3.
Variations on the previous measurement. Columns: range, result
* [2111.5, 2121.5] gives 206.9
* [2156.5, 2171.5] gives 213.9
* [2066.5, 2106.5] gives 216.9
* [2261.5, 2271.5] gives 189.1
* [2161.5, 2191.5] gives 228.1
